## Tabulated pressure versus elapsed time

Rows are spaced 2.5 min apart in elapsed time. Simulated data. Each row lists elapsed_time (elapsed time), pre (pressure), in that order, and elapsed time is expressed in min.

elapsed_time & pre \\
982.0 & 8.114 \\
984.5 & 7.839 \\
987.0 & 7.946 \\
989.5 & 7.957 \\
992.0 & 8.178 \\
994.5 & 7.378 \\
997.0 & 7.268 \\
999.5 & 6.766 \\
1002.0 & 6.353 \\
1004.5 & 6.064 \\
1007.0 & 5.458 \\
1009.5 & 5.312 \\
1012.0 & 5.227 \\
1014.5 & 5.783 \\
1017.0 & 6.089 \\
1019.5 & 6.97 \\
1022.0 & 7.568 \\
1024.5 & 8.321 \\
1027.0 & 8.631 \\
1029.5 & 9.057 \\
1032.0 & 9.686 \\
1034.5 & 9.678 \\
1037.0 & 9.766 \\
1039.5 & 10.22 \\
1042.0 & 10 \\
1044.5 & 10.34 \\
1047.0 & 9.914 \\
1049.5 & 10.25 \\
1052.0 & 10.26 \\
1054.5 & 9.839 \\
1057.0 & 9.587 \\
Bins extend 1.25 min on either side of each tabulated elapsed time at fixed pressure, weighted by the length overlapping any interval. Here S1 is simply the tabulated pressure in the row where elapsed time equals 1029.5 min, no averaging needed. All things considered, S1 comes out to 9.057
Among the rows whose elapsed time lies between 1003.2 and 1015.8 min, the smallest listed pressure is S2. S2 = 5.227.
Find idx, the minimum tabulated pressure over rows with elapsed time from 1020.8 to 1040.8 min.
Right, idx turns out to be 7.568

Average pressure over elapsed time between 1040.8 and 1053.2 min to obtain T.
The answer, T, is 10.2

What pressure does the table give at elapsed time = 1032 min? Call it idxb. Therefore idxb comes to 9.686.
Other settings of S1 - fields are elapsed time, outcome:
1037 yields 9.766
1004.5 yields 6.064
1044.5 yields 10.34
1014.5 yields 5.783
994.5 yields 7.378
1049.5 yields 10.25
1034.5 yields 9.678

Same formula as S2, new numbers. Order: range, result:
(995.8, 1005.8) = 6.064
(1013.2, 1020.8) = 5.783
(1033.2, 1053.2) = 9.678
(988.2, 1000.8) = 6.766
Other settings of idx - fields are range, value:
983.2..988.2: 7.839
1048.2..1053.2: 10.25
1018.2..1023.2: 6.97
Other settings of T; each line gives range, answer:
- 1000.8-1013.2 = 5.68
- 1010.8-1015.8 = 5.51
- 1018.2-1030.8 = 8.11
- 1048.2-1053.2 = 10.3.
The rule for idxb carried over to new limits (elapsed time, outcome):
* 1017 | 6.089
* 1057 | 9.587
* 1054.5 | 9.839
